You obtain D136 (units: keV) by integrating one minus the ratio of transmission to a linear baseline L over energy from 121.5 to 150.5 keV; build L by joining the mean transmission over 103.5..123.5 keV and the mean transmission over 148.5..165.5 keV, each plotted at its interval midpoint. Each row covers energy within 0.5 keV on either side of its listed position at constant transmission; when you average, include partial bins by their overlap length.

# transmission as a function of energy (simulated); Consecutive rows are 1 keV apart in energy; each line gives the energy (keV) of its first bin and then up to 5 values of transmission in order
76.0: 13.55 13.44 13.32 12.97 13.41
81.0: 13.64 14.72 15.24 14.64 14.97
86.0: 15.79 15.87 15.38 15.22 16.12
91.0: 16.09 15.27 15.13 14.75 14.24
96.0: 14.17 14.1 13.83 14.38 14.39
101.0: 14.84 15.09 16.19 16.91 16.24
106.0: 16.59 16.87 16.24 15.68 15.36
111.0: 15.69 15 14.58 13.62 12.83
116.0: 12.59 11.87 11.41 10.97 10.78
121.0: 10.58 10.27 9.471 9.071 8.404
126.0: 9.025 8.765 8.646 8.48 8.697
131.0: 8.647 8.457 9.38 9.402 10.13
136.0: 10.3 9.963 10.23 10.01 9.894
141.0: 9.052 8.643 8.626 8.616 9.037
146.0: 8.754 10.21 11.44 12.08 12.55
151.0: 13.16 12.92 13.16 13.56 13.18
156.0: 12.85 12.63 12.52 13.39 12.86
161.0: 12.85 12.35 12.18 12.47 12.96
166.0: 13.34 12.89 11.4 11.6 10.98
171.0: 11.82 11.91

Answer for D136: 8.1 keV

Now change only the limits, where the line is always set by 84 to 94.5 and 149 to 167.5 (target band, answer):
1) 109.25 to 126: 2.79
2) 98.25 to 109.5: -0.64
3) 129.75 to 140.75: 3.32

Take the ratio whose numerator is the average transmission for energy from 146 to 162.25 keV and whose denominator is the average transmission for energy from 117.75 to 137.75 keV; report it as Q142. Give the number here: 1.31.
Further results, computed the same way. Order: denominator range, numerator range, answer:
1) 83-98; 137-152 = 0.68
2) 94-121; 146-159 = 0.87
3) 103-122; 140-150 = 0.69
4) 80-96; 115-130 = 0.67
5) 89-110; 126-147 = 0.60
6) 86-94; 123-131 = 0.56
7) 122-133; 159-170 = 1.41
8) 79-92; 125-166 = 0.72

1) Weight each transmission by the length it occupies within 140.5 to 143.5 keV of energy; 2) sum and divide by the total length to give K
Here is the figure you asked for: 8.77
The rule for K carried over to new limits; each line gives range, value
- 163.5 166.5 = 12.9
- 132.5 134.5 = 9.39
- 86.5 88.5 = 15.6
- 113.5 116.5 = 13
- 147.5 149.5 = 11.8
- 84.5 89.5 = 15.4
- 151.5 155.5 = 13.2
